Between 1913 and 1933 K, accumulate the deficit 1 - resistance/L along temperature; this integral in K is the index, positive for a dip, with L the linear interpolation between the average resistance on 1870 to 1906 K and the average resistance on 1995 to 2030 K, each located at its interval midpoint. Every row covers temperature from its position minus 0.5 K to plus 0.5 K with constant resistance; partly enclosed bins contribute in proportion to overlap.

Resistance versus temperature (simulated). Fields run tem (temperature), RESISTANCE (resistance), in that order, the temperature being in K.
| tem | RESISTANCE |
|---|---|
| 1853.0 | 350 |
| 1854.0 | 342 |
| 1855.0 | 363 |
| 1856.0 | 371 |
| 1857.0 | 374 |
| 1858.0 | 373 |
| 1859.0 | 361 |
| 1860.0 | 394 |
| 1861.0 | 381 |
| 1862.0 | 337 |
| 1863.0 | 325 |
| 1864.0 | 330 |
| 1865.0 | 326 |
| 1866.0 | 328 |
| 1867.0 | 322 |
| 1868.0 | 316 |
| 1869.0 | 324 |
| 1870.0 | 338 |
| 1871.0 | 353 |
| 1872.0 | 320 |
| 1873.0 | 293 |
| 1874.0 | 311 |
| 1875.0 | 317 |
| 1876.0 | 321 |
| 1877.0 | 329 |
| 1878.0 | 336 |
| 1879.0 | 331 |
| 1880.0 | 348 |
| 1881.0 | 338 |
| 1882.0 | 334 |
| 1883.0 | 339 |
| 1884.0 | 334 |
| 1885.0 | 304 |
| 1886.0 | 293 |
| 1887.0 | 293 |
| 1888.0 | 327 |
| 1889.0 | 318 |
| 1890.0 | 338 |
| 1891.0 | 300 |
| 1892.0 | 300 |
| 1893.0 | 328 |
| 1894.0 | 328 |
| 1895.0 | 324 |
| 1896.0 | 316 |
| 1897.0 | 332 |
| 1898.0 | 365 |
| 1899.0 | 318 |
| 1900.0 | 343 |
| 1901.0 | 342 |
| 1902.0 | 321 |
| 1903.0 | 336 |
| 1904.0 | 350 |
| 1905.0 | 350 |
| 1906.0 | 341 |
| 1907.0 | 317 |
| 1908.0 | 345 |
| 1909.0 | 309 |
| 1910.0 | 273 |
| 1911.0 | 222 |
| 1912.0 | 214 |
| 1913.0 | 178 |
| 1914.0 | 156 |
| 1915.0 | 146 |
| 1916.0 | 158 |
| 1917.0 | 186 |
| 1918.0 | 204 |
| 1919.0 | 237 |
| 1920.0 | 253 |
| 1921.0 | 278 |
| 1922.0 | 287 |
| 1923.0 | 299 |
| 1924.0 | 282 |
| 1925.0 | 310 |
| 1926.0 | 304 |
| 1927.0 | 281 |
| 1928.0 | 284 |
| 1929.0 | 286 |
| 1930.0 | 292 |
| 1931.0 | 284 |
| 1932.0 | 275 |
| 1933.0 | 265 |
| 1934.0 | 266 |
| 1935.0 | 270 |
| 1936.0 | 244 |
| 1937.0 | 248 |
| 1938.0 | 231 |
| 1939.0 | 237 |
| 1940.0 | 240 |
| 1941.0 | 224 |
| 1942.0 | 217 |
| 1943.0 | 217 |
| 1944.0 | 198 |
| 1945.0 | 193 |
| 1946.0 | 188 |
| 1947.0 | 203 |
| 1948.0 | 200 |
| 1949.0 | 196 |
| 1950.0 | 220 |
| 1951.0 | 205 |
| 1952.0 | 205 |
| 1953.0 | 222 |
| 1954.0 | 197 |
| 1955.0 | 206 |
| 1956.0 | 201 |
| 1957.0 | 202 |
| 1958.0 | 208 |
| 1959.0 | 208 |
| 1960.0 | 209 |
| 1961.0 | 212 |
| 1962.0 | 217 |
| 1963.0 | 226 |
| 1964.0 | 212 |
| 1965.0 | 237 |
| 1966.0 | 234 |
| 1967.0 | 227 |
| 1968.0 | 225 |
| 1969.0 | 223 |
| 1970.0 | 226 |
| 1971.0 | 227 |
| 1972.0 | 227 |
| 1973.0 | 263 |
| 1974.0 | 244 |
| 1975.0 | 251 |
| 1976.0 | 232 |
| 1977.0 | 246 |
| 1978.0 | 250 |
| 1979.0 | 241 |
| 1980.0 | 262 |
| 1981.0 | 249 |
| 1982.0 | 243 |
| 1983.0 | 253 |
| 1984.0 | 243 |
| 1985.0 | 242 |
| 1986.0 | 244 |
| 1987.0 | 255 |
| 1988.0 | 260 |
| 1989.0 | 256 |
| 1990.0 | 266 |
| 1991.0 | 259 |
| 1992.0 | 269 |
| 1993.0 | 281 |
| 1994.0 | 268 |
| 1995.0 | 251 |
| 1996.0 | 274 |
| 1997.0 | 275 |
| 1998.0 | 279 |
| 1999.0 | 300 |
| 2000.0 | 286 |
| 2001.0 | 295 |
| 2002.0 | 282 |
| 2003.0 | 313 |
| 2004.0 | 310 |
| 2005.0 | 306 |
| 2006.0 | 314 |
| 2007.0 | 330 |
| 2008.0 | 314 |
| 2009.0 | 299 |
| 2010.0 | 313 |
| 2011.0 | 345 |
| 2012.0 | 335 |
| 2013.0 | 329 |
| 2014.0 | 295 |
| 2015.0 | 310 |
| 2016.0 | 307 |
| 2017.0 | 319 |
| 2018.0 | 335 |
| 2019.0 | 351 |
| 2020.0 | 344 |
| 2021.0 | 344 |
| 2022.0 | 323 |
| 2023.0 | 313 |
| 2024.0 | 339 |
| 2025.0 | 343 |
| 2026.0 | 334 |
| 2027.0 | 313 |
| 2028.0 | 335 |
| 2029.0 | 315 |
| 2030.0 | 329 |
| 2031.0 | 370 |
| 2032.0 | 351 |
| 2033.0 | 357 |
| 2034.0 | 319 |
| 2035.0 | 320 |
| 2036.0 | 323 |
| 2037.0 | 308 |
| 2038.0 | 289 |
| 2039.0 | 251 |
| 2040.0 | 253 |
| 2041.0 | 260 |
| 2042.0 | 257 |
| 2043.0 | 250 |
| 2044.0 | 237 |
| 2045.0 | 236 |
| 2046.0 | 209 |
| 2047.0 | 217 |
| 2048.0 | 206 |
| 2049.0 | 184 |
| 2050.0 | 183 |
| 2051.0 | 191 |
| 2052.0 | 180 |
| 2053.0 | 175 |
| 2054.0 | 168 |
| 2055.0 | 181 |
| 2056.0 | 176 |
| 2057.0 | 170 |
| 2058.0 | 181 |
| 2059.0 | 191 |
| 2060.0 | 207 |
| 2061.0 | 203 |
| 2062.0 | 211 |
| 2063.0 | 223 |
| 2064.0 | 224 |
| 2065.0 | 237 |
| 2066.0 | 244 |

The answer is 4.5 K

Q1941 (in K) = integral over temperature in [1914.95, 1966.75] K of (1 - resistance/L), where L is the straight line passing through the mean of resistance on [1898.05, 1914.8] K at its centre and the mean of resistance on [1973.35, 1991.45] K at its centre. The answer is 7.7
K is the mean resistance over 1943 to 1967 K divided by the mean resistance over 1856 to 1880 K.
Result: 0.6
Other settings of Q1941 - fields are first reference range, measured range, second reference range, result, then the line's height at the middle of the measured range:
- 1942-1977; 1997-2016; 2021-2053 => -3.9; 255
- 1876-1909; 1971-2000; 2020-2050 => 4.5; 304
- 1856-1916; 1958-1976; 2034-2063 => 2.9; 271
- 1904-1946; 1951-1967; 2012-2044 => 3.6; 274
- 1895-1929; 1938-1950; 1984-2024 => 3.1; 286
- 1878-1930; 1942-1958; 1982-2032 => 5.0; 298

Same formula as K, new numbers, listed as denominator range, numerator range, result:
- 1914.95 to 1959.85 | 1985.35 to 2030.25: 1.29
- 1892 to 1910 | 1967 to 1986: 0.73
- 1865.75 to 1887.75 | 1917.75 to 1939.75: 0.83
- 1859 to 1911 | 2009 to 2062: 0.84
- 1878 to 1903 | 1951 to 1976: 0.68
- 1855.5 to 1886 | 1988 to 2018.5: 0.88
